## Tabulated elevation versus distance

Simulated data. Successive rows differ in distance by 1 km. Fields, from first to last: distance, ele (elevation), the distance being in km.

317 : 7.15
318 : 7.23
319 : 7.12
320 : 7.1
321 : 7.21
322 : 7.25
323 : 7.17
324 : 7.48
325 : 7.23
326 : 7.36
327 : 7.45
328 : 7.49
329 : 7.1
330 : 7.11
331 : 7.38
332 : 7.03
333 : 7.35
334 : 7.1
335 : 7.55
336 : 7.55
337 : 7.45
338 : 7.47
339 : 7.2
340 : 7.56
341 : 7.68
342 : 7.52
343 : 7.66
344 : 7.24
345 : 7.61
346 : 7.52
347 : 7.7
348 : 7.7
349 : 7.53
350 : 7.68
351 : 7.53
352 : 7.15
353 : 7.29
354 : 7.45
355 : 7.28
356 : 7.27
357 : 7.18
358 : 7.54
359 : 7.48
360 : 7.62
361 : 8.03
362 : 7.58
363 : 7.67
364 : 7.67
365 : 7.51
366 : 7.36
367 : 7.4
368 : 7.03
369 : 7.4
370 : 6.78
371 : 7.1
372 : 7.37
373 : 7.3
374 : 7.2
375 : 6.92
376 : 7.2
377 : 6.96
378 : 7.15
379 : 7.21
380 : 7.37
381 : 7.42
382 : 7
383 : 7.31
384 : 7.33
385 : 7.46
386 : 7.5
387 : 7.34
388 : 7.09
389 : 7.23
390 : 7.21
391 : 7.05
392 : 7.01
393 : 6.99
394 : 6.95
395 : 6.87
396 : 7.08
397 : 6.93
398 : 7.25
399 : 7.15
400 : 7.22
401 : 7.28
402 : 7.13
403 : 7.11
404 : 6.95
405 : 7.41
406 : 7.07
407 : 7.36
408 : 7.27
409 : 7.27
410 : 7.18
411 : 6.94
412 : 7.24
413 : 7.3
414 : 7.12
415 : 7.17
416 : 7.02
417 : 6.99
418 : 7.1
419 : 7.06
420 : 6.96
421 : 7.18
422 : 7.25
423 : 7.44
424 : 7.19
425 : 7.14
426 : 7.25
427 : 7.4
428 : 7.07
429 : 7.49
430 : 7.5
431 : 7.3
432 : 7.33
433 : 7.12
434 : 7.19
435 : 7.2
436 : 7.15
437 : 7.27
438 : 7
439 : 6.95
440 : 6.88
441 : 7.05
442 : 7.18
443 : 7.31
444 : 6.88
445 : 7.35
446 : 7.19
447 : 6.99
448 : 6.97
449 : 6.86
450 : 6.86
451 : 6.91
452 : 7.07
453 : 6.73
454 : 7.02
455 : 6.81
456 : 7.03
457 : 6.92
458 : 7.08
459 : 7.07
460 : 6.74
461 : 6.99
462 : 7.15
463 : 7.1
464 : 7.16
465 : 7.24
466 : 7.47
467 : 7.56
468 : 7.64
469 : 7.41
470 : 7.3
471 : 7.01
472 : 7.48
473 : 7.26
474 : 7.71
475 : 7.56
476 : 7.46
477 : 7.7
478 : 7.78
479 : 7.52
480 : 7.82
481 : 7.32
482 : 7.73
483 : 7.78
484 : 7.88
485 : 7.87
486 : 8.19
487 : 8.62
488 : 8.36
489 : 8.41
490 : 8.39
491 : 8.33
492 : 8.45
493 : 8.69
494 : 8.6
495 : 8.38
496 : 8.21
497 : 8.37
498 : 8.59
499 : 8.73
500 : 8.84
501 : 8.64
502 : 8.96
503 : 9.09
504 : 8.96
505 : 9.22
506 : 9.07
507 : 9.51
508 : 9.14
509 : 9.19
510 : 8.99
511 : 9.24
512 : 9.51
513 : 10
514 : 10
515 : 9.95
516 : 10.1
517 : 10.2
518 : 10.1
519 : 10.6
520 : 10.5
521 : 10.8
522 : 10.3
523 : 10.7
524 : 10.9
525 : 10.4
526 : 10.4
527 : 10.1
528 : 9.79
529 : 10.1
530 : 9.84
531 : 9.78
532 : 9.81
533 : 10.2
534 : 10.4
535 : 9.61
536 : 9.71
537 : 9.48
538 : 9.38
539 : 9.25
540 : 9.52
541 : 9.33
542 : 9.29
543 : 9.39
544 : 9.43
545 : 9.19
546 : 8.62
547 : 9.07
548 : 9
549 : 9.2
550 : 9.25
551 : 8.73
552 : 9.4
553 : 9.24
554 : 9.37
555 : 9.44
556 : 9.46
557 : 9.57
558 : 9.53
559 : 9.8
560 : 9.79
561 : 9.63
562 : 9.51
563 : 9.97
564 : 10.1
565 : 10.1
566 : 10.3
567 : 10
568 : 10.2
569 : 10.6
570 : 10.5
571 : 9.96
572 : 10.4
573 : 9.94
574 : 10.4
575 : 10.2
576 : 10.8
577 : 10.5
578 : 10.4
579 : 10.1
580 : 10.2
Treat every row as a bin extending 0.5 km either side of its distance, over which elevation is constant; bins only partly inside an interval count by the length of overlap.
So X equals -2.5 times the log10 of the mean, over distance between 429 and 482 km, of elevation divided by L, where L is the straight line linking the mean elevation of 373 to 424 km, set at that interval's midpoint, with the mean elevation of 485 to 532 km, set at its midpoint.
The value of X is 0.15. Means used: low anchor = 7.17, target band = 7.21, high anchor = 9.36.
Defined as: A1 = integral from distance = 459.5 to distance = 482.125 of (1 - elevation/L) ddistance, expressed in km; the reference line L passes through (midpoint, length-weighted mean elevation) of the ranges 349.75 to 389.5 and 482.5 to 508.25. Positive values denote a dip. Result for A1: 2.6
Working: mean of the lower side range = 7.33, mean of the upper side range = 8.58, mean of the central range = 7.39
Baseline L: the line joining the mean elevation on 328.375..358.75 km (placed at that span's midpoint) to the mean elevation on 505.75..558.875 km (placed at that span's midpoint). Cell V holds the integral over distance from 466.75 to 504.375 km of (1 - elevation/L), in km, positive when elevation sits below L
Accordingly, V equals 4.4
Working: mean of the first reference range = 7.41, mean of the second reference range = 9.68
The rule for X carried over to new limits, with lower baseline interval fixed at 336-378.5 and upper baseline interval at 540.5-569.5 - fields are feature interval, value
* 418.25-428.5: 0.131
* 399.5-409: 0.102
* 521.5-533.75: -0.107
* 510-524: -0.114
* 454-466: 0.205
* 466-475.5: 0.161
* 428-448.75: 0.158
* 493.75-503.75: 0.035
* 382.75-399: 0.088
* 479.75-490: 0.098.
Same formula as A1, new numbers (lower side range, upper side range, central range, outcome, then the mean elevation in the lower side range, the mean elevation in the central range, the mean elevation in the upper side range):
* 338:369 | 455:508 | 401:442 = 2.9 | 7.49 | 7.18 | 7.93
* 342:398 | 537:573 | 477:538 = -1.2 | 7.32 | 9.19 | 9.59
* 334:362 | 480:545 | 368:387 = 1.4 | 7.49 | 7.22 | 9.28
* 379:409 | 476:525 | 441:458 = 2.3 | 7.19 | 7.01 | 8.96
